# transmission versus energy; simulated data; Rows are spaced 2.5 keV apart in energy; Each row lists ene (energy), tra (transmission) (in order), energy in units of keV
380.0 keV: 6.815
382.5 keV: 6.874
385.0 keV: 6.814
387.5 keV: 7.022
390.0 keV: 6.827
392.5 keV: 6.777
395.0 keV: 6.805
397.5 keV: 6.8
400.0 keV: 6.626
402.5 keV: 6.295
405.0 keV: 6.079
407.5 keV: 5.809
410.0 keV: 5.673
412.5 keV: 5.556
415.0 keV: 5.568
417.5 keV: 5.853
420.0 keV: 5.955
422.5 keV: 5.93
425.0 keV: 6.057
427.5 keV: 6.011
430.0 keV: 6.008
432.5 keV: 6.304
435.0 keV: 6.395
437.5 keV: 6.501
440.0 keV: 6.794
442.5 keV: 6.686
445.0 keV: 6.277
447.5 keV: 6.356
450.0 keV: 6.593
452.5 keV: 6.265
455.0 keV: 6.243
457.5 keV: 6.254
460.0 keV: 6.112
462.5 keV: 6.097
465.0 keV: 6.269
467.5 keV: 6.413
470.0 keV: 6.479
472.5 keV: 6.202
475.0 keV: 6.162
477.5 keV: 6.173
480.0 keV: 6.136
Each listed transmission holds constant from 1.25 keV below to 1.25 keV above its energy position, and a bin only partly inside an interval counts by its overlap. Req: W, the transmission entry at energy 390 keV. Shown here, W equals 6.827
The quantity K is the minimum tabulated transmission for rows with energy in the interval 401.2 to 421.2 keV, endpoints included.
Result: 5.556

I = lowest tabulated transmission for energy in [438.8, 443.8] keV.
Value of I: 6.686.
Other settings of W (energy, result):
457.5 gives 6.254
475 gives 6.162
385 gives 6.814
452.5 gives 6.265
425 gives 6.057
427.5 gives 6.011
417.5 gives 5.853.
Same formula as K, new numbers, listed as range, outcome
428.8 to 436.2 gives 6.008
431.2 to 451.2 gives 6.277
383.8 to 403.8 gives 6.295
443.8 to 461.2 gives 6.112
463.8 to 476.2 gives 6.162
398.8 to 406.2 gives 6.079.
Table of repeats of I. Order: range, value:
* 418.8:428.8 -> 5.93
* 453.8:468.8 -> 6.097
